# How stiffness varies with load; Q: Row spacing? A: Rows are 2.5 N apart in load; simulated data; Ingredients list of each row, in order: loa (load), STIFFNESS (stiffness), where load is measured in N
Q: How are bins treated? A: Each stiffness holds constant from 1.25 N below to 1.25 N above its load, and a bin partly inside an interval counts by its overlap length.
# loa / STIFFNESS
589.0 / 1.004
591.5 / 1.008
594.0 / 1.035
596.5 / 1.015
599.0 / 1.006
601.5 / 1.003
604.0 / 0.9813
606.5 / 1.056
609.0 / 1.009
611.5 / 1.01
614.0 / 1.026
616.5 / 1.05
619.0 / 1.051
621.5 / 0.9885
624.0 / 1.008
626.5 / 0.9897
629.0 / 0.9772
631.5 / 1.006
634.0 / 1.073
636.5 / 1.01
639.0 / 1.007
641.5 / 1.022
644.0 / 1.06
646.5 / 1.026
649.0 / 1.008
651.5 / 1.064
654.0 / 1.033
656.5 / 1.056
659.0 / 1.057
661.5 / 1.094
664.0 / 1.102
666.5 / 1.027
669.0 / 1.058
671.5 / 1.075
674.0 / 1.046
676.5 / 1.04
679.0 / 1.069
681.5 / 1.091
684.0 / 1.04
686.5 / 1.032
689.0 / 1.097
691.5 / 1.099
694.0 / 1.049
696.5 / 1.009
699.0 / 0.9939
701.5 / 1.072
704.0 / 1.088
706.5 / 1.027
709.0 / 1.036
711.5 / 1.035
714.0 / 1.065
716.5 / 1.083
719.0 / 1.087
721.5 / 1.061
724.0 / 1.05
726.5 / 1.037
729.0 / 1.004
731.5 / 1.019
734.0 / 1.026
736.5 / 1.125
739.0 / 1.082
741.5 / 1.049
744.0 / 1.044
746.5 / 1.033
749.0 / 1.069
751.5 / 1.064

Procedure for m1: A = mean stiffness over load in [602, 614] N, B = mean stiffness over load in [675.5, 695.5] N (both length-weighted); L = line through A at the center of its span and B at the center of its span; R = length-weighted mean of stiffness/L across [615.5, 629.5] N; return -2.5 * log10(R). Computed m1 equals 0.01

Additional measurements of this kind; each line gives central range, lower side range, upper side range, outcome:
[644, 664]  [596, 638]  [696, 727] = -0.02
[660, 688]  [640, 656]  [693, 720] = -0.02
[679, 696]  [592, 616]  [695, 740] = -0.03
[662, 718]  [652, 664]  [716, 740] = 0.00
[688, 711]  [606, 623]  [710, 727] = 0.00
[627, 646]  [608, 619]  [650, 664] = 0.03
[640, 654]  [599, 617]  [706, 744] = -0.01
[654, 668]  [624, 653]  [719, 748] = -0.04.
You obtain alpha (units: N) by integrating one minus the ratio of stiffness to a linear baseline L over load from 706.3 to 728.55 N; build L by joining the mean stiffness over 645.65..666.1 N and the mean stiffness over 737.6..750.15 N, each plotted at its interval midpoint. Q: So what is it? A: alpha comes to 0.1 N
